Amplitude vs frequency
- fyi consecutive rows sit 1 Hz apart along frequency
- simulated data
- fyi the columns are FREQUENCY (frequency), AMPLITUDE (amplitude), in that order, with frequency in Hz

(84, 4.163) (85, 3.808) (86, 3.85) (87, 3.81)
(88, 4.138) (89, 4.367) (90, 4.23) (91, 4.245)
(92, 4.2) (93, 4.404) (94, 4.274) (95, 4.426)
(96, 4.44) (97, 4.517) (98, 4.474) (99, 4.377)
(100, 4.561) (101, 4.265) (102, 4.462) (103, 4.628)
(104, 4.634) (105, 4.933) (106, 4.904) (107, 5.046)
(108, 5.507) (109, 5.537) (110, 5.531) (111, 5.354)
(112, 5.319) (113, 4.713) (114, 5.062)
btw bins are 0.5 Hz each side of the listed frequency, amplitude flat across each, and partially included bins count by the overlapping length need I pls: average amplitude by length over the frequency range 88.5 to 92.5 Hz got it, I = 4.26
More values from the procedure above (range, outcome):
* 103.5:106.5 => 4.82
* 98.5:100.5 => 4.47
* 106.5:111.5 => 5.39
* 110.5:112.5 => 5.34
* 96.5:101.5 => 4.44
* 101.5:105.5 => 4.66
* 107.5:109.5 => 5.52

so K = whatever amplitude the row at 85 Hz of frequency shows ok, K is 3.808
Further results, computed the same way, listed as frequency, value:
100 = 4.561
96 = 4.44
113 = 4.713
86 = 3.85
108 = 5.507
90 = 4.23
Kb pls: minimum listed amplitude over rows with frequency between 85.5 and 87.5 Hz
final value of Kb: 3.81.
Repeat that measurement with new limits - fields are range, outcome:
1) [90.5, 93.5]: 4.2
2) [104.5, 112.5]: 4.904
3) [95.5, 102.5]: 4.265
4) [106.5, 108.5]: 5.046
